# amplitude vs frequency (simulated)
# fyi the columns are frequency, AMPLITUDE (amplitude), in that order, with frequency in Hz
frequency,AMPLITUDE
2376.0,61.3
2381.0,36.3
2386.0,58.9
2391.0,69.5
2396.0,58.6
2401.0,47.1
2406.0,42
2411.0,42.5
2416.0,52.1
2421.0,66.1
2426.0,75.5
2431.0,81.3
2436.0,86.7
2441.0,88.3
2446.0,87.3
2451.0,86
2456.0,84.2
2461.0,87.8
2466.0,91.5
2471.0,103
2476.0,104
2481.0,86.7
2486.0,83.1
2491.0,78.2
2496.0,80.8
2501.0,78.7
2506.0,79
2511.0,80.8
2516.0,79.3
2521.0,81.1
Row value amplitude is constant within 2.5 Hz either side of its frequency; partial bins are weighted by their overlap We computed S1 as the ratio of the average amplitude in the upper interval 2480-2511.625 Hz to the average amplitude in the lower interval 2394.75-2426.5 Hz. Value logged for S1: 1.51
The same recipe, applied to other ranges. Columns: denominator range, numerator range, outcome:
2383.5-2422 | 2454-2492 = 1.67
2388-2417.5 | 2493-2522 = 1.53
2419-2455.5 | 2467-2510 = 1.06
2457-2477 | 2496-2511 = 0.84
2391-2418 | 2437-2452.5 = 1.73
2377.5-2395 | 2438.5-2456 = 1.56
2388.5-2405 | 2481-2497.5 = 1.43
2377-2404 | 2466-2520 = 1.58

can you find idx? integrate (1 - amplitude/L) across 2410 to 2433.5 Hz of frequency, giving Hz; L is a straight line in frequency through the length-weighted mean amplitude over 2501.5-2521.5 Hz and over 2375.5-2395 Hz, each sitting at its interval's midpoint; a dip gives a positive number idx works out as -0.6 Hz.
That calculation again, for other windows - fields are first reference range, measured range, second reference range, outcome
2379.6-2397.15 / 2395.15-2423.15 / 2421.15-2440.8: 7.13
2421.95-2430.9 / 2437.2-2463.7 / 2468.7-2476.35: 0.86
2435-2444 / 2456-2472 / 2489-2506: -1.46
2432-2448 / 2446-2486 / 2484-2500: -3.57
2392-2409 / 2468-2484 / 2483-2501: -4.67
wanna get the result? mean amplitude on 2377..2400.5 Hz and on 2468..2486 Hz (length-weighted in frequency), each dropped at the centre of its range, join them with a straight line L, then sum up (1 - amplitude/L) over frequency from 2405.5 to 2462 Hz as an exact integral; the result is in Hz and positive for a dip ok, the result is 2.01 Hz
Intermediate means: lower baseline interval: 55.4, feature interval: 74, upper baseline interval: 95.7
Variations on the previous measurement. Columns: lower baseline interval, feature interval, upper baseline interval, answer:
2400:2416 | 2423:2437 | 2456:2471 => -3.7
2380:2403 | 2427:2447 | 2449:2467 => -2.1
